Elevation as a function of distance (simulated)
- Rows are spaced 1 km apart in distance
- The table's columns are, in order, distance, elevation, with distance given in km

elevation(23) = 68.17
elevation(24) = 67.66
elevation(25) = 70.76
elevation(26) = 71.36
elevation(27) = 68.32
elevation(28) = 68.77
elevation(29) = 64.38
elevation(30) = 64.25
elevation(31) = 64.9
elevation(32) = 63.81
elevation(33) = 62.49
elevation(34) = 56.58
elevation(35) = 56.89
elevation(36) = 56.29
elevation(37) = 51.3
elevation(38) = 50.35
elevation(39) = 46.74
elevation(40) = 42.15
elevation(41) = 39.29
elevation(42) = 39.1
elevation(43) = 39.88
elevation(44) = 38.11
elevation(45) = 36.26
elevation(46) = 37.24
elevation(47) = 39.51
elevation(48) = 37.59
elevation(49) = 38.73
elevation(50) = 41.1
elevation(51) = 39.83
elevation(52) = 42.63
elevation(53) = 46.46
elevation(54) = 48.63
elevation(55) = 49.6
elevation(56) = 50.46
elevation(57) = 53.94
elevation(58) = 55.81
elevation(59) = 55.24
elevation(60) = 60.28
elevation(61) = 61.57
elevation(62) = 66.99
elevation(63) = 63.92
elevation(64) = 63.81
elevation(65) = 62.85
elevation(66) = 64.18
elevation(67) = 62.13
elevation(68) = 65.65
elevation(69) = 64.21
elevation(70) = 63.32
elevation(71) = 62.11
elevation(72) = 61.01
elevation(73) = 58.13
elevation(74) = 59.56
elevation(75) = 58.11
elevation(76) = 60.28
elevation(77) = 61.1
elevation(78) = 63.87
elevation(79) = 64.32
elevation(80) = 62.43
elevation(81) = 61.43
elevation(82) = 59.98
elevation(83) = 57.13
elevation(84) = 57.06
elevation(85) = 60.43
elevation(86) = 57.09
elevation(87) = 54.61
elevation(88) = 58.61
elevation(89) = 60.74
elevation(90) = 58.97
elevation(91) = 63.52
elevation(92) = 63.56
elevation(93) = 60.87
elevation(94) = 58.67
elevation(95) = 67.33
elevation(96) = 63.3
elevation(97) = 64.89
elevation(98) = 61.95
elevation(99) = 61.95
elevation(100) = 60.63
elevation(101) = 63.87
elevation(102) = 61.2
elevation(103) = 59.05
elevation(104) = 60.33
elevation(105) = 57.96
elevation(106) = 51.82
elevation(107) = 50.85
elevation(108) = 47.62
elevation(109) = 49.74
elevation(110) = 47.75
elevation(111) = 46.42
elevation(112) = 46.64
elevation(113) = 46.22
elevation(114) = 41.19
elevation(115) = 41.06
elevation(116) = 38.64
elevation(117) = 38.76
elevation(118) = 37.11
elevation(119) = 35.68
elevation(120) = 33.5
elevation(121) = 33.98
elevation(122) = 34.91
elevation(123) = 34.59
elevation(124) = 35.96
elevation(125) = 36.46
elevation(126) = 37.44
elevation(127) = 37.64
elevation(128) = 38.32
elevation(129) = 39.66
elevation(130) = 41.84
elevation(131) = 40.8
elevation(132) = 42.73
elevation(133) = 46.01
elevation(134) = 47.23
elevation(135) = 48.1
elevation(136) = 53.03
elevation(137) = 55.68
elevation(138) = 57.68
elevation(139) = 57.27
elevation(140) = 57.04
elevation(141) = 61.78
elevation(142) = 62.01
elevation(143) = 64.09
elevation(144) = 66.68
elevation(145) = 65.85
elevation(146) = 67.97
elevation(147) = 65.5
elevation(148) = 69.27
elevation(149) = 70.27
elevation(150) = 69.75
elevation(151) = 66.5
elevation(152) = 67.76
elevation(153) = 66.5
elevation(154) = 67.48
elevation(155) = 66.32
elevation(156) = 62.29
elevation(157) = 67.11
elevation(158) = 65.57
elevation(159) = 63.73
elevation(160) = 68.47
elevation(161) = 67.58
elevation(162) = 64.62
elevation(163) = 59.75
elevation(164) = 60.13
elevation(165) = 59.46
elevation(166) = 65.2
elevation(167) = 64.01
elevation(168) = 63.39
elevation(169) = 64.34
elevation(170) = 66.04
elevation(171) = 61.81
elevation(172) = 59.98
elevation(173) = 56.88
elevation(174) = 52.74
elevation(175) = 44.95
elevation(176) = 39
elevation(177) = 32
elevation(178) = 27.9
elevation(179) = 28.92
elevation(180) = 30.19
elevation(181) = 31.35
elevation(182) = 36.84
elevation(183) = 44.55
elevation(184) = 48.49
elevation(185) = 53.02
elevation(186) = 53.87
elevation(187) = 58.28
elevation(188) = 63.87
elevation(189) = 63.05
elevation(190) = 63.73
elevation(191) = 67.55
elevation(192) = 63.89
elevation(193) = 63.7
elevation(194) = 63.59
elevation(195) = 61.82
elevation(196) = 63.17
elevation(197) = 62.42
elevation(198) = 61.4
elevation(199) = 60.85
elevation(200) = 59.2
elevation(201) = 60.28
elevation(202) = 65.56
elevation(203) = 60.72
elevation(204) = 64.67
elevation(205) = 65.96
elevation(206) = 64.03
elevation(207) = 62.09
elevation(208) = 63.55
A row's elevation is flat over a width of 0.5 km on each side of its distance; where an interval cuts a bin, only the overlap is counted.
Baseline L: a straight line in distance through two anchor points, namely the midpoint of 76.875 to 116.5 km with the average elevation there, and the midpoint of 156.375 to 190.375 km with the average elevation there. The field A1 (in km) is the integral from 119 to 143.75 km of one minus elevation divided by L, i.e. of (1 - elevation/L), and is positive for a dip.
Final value 4.4 km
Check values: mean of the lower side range 56.8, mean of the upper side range 54.4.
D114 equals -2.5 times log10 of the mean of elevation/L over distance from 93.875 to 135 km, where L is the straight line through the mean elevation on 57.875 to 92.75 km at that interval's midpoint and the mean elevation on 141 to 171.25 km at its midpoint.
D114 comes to 0.312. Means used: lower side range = 61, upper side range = 65.3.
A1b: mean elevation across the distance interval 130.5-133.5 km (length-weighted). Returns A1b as 43.2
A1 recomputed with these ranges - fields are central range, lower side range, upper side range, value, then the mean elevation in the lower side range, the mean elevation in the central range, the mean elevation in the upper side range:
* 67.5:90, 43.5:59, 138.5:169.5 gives -5.0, 44.1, 60.5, 64.8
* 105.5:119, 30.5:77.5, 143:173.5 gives 3.4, 53.2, 44.6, 65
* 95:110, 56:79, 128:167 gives 0.6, 61.1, 58.2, 60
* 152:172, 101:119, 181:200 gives -3.6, 48.5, 64.4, 57.9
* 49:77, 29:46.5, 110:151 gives -4.0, 50.2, 56.8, 48.8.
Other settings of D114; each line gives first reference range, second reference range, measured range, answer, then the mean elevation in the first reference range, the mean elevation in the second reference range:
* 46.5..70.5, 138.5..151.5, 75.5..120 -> 0.065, 54.1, 64.9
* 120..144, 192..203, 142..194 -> -0.078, 46.4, 62.2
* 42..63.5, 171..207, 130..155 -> -0.145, 47.6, 54.5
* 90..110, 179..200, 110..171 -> 0.062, 59.1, 55.2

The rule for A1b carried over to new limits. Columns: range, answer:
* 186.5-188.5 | 61.1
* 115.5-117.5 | 38.7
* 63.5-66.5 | 63.6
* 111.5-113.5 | 46.4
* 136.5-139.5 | 56.9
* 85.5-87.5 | 55.9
